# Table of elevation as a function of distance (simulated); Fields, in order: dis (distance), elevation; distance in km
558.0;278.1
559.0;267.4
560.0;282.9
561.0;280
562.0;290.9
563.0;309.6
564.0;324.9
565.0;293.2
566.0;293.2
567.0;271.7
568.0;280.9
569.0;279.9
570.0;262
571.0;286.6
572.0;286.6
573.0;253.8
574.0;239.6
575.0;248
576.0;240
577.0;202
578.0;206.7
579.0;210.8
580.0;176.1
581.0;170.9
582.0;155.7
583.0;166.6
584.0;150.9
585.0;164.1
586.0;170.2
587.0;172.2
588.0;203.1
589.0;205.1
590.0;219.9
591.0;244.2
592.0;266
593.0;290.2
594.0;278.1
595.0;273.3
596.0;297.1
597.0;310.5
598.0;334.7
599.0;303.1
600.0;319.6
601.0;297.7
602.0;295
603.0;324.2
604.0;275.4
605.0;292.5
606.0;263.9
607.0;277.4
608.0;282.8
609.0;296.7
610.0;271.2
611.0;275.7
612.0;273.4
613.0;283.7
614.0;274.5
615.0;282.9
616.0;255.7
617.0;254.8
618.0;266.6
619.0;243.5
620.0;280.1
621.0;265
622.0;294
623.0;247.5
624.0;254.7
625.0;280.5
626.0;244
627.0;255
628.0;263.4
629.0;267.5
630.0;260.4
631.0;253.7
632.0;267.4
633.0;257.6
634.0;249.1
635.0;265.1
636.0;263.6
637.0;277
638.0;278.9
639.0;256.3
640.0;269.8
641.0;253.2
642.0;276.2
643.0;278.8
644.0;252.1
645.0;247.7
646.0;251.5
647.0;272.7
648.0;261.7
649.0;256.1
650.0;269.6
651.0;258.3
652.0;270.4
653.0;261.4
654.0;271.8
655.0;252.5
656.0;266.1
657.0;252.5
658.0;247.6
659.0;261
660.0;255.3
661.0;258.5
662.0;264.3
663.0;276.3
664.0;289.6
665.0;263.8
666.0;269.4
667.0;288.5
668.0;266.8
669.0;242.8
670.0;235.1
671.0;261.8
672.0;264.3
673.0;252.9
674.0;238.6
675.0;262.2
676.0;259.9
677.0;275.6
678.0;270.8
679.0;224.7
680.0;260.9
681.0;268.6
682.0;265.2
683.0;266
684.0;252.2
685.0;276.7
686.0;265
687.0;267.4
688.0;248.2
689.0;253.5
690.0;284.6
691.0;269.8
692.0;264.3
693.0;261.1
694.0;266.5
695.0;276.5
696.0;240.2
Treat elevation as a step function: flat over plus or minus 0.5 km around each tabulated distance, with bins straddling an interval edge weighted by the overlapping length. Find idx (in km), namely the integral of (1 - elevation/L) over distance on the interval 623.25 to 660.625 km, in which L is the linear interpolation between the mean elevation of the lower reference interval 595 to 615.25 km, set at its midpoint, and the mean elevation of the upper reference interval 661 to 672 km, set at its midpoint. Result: 1.92 km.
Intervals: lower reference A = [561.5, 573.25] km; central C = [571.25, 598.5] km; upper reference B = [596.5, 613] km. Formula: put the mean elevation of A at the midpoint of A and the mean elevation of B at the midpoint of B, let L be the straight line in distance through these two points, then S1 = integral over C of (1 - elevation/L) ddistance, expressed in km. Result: 5.8 km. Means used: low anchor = 287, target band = 228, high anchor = 293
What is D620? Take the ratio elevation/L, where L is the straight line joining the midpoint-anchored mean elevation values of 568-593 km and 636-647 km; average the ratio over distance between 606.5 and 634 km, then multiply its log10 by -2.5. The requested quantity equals -0.08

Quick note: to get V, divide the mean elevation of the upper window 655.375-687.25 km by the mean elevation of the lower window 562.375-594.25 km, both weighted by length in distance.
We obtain 1.1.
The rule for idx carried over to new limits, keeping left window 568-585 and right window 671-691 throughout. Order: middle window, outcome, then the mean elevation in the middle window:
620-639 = -1.8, 264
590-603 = -3.5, 291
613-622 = -1.2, 268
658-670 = -0.5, 265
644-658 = -0.6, 260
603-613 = -2.1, 281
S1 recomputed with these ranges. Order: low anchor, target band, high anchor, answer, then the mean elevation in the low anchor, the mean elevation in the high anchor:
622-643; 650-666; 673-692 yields -0.1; 263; 262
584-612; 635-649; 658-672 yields 0.0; 265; 264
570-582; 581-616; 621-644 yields -2.1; 227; 264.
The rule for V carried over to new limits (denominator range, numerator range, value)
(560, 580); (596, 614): 1.11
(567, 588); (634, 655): 1.22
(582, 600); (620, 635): 1.10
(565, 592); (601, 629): 1.22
